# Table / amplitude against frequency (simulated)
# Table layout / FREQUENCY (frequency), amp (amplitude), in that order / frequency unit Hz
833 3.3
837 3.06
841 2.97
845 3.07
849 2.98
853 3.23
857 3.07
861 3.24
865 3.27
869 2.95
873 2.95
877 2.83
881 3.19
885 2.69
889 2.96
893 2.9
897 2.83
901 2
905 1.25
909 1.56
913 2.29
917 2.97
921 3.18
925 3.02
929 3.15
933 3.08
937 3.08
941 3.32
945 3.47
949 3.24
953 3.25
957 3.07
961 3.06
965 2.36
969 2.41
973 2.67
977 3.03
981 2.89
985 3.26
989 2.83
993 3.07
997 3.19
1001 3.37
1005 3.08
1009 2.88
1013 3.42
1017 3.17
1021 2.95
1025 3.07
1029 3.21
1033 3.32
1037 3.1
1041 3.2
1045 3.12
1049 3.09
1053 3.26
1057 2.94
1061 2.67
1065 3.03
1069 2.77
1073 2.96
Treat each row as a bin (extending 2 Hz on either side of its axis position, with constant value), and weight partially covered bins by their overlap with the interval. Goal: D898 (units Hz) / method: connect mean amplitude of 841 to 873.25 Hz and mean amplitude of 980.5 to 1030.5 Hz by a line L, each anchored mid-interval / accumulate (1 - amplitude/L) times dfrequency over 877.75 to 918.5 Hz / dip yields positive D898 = 8.3 Hz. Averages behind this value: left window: 3.1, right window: 3.11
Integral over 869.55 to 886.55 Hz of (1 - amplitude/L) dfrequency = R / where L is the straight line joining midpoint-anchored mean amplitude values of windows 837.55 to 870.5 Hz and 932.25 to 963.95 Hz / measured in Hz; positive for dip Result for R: 1.1 Hz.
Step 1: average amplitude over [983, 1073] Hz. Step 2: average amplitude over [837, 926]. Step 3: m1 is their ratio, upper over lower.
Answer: 1.11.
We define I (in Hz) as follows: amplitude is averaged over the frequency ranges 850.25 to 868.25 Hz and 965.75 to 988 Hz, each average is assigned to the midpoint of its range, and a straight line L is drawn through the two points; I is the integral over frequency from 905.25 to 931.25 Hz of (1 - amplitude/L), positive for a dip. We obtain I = 3.4 Hz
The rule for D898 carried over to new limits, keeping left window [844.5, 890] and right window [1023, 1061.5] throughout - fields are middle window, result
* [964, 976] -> 2.1 Hz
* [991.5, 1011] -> -0.1 Hz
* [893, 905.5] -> 3.2 Hz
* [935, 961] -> -1.3 Hz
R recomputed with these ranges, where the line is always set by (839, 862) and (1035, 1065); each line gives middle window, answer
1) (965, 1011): 1.8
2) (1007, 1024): -0.2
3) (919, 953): -1.4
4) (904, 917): 4.8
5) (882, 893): 0.7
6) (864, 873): 0.1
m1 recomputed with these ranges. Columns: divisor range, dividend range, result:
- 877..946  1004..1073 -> 1.12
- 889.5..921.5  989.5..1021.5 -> 1.33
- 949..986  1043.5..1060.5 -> 1.06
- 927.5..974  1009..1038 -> 1.05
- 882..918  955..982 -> 1.16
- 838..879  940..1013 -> 0.99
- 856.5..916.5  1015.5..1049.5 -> 1.18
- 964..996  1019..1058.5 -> 1.10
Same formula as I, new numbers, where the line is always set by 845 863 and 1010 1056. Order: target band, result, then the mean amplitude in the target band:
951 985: 3.0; 2.87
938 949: -0.7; 3.34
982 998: 0.4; 3.07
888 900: 1.2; 2.82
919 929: 0.1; 3.11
